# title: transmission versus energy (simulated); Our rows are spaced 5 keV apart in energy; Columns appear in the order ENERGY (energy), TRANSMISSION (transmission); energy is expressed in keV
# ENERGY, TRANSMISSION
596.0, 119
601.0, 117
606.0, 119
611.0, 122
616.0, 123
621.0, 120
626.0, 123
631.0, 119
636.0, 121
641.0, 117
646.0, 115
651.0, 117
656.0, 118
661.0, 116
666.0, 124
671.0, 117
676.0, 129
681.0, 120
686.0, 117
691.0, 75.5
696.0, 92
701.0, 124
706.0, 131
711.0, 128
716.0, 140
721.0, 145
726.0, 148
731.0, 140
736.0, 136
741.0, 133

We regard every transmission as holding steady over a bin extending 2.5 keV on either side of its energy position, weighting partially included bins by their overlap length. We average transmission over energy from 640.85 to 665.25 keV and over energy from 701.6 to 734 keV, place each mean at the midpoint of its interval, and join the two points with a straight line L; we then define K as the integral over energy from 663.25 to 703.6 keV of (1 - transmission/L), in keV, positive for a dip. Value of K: 4.5 keV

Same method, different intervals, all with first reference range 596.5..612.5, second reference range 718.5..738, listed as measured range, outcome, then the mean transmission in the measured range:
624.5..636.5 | 0.3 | 121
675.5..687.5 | 1.1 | 121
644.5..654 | 0.8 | 116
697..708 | 1.2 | 122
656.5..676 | 1.6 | 120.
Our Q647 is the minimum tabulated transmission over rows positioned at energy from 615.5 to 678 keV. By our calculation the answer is 115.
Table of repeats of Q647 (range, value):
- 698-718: 124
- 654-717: 75.5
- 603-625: 119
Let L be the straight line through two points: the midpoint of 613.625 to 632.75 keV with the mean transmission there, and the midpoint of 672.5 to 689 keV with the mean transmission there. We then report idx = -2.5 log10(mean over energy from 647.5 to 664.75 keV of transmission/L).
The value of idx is 0.03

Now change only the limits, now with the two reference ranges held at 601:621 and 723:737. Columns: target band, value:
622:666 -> 0.07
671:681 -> 0.07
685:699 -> 0.40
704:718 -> 0.05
